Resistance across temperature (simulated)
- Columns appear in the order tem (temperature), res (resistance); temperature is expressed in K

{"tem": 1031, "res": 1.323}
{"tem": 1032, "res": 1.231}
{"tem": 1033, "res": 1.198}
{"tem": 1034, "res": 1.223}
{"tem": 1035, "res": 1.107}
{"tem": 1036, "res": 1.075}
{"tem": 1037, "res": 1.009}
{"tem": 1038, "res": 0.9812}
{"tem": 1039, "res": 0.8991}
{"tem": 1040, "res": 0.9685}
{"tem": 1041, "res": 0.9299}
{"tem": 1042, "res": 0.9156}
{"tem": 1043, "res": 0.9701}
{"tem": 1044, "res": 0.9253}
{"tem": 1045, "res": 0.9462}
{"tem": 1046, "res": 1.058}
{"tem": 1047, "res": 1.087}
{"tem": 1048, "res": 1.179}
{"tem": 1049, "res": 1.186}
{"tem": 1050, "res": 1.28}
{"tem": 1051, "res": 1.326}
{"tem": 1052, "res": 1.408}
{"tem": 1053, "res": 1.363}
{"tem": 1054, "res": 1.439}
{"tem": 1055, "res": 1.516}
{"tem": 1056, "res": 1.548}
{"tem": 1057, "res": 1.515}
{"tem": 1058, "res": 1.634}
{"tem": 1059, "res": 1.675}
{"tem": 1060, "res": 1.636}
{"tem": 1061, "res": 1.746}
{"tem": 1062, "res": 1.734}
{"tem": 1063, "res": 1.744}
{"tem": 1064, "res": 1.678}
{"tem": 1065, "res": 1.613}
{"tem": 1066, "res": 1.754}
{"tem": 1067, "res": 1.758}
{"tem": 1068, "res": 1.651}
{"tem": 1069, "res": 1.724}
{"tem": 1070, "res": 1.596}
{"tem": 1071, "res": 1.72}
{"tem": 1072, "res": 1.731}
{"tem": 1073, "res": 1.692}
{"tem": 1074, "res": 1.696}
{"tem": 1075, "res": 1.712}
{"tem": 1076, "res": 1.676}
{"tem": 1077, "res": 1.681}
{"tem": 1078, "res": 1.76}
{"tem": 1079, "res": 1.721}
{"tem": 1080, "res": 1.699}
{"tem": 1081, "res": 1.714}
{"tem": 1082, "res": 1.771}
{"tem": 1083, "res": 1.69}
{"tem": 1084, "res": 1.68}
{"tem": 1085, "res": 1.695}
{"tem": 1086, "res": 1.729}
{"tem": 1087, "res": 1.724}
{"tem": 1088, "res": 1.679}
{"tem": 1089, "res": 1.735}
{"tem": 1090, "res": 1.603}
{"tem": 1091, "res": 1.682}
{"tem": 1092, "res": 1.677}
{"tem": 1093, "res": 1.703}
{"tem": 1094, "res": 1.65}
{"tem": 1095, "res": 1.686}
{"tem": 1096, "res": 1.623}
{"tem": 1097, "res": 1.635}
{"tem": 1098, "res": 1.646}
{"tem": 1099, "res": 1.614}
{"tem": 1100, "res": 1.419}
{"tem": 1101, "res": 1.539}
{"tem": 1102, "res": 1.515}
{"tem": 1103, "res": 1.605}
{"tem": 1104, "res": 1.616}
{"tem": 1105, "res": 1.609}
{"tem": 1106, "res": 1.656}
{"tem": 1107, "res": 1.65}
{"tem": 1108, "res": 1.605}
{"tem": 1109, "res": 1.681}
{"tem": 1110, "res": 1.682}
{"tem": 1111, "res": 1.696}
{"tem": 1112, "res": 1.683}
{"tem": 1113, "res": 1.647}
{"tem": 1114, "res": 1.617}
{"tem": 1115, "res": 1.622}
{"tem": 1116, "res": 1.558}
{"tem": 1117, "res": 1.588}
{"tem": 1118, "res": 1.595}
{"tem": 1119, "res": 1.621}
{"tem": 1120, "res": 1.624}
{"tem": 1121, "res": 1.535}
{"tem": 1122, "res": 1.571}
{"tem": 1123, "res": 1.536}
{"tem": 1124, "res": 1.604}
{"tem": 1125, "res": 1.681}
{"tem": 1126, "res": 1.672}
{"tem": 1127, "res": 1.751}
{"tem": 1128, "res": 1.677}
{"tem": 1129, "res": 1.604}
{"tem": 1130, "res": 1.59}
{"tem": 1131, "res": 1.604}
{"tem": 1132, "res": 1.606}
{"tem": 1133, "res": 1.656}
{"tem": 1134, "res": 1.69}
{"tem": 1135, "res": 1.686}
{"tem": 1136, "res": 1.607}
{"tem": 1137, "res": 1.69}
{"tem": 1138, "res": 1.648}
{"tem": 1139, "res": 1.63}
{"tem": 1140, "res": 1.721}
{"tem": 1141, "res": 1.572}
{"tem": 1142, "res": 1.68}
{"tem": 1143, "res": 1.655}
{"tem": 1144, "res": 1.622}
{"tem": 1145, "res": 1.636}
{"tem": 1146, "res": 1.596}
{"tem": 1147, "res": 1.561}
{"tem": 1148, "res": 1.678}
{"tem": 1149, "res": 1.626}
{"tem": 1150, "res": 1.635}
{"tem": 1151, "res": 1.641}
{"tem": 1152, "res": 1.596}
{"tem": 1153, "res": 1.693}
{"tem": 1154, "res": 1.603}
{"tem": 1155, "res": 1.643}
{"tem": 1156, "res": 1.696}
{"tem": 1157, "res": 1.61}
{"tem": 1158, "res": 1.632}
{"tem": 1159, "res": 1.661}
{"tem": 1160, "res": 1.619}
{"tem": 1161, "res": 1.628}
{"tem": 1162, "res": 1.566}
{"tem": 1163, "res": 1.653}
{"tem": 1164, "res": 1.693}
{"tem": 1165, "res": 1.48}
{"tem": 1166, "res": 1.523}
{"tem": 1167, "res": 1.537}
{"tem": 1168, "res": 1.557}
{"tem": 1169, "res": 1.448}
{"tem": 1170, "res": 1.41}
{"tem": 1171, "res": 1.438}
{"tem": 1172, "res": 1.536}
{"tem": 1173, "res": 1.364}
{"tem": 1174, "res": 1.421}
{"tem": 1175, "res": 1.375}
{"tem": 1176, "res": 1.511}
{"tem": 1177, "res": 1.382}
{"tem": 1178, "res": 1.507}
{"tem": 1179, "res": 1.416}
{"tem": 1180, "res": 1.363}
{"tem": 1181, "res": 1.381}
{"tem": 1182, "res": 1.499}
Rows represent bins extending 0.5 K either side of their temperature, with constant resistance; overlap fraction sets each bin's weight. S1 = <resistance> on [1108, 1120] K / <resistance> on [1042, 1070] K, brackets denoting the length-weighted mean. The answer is 1.1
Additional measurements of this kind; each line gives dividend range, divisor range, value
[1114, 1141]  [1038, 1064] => 1.25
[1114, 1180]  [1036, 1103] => 1.05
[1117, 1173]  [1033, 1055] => 1.44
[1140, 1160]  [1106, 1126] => 1.01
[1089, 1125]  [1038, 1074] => 1.15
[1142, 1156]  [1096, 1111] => 1.02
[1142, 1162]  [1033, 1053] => 1.50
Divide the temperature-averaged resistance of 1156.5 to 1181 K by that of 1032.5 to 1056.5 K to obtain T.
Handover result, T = 1.32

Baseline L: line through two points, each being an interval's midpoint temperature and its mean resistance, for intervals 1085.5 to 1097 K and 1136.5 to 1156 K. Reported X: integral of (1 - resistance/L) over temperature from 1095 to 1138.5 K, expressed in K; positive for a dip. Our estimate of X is 1.0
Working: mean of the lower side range 1.68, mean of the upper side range 1.64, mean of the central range 1.62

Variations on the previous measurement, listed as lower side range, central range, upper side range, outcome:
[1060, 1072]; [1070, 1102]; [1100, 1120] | -0.22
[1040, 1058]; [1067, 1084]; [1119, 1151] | -4.53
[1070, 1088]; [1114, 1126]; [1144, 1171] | 0.38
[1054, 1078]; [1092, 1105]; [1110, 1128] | 0.28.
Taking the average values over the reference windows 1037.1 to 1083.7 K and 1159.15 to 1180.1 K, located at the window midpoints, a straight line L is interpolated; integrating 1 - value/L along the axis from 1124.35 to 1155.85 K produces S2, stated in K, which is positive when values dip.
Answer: -3.2 K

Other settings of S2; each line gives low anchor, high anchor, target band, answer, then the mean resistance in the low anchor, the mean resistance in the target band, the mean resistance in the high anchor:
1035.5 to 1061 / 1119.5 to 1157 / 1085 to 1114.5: -3.7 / 1.23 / 1.64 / 1.64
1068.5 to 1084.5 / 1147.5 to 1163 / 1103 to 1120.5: 0.4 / 1.7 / 1.63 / 1.64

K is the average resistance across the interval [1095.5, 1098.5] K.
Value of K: 1.63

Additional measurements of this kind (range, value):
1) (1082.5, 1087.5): 1.7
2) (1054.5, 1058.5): 1.55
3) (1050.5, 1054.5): 1.38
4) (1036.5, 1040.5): 0.964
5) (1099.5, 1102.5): 1.49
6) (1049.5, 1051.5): 1.3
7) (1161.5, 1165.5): 1.6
